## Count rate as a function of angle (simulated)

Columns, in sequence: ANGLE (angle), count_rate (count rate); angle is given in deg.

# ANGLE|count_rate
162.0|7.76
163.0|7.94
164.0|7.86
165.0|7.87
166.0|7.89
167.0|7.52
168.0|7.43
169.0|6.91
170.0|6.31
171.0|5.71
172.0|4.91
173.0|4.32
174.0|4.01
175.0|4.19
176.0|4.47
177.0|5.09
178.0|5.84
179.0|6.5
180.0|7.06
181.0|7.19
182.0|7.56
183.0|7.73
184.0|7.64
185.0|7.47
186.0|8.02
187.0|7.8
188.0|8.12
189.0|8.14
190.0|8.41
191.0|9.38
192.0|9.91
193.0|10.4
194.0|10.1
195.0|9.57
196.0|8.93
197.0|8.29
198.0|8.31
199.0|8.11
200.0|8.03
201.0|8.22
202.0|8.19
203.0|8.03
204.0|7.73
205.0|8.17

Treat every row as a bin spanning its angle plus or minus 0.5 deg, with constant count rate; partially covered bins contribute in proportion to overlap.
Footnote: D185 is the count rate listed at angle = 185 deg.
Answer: 7.47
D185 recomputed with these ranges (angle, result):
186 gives 8.02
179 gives 6.5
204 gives 7.73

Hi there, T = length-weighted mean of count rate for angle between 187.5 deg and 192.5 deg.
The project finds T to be 8.79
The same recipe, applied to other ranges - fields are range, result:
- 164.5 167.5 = 7.76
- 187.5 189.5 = 8.13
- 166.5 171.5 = 6.78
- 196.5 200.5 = 8.19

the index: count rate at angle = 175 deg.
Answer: 4.19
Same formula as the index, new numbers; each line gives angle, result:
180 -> 7.06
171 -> 5.71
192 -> 9.91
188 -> 8.12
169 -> 6.91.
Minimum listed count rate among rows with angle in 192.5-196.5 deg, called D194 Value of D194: 8.93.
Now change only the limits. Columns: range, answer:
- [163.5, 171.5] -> 5.71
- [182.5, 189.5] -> 7.47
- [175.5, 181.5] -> 4.47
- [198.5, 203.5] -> 8.03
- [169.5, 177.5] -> 4.01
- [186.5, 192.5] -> 7.8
